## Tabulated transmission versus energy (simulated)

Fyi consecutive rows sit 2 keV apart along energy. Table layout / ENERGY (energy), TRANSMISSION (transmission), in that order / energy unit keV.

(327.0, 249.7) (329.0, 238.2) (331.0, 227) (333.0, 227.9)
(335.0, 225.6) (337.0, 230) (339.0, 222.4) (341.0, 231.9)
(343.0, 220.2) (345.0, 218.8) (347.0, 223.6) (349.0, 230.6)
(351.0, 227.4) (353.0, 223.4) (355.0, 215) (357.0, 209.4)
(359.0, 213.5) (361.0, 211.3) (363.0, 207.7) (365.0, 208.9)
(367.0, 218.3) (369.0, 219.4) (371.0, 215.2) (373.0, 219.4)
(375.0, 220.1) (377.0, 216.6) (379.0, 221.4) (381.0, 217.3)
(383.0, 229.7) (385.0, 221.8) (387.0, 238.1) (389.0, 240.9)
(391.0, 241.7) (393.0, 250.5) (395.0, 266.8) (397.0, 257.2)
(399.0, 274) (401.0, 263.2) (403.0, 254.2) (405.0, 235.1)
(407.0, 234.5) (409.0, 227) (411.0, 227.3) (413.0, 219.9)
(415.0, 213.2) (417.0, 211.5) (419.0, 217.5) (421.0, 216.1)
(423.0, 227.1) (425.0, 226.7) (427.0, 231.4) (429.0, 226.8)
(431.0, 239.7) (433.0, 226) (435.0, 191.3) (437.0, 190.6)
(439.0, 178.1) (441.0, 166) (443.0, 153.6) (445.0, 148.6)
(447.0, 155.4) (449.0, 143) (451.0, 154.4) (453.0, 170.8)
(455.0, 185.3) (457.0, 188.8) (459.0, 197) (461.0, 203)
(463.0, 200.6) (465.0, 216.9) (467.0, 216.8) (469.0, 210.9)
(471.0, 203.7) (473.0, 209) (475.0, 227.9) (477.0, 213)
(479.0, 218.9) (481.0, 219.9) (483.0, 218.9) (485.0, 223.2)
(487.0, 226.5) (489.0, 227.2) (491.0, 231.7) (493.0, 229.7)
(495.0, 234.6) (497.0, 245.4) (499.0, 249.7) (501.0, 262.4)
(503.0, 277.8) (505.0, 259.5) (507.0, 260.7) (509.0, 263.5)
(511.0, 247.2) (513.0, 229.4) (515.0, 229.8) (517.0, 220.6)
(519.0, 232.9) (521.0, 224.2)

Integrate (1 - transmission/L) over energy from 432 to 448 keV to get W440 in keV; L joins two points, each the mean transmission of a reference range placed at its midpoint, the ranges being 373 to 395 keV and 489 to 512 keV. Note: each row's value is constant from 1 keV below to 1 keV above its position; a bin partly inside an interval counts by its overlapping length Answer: 4.3 keV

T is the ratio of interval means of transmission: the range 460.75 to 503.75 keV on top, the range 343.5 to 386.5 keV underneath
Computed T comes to 1.03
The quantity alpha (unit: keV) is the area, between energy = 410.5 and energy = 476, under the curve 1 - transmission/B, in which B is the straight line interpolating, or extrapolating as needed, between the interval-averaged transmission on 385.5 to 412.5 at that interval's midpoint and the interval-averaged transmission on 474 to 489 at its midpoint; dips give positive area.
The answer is 9.4 keV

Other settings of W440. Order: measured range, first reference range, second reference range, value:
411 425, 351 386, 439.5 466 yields -1.9 keV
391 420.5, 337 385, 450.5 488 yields -3.4 keV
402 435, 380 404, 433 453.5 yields -3.4 keV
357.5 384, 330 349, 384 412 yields 2.2 keV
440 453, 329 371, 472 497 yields 4.0 keV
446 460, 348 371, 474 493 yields 3.2 keV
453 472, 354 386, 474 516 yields 2.6 keV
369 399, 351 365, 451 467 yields -3.6 keV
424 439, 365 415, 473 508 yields 1.2 keV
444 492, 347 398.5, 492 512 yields 8.9 keV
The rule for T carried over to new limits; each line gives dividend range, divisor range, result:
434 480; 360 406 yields 0.81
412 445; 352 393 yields 0.93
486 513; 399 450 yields 1.17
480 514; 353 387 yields 1.11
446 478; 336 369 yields 0.88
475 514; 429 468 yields 1.28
